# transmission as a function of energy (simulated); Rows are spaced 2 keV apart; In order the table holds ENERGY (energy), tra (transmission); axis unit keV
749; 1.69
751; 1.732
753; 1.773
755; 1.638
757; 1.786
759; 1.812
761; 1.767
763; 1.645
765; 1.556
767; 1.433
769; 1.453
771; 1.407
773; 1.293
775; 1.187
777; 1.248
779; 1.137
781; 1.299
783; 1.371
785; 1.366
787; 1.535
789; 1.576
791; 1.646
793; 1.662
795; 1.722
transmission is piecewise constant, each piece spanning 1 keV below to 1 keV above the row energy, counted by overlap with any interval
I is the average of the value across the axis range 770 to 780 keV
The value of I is 1.25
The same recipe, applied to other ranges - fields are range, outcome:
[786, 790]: 1.56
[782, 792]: 1.5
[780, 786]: 1.35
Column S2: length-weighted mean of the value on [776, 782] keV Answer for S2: 1.23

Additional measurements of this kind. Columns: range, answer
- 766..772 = 1.43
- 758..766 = 1.7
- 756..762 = 1.79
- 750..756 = 1.71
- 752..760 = 1.75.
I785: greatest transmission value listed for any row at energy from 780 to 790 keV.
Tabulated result 1.576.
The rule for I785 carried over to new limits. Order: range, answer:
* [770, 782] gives 1.407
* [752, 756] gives 1.773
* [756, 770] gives 1.812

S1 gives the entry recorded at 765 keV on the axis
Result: 1.556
